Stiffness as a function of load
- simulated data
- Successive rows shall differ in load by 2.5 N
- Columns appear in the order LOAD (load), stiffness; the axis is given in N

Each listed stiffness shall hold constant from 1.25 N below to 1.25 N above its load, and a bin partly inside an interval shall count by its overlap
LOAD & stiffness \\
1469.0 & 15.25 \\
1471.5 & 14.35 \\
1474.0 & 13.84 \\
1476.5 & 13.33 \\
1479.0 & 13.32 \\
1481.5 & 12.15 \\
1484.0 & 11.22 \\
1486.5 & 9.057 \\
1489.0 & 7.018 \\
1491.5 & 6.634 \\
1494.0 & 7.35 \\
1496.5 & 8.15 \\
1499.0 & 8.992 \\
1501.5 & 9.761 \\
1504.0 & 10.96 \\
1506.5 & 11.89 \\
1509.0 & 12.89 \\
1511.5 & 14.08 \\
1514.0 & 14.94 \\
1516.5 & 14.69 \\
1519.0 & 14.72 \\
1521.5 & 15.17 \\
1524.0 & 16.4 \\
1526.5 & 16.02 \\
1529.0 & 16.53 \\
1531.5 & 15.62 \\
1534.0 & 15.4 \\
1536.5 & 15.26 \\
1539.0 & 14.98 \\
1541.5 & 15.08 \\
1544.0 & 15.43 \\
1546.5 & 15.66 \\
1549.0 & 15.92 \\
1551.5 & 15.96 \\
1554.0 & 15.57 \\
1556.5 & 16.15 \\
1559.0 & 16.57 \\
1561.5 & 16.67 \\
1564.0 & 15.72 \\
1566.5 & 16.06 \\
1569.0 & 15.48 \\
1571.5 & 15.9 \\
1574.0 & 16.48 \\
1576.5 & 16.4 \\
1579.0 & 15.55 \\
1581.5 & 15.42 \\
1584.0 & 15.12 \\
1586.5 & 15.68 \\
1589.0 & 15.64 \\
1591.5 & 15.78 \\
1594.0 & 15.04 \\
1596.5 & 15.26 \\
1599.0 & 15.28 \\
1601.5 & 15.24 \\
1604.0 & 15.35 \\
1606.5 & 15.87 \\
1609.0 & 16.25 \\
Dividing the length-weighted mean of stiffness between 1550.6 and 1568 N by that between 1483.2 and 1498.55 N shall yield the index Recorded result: 1.97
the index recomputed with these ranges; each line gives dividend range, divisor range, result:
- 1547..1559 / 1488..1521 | 1.44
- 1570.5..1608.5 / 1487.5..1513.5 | 1.57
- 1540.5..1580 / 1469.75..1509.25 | 1.49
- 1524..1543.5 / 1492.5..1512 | 1.51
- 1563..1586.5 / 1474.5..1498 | 1.59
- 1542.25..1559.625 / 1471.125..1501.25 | 1.54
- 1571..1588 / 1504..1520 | 1.16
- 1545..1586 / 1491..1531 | 1.26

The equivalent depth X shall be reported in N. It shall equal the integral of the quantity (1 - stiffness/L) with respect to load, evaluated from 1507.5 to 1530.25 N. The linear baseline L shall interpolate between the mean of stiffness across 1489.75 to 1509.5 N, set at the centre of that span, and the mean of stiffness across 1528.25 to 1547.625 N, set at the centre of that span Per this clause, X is -4.7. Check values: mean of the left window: 9.39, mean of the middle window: 15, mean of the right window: 15.5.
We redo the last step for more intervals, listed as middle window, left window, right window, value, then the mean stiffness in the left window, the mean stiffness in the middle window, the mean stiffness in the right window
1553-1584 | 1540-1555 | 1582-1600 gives -0.9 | 15.6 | 16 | 15.4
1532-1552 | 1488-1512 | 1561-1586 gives -3.4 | 9.67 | 15.4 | 15.9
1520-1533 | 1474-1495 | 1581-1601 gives -3.8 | 10.3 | 15.9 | 15.4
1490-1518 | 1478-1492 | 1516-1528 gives 4.5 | 10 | 10.9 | 15.5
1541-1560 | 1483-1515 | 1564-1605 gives -3.3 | 10.2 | 15.8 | 15.6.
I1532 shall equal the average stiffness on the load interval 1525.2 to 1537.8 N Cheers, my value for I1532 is 15.8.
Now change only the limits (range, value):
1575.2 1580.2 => 16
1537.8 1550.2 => 15.4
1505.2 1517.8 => 13.7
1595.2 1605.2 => 15.3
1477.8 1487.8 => 11.4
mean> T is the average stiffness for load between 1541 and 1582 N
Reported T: 15.9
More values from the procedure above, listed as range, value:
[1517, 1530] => 15.7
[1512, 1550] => 15.4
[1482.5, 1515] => 10.2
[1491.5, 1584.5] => 14.5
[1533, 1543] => 15.2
